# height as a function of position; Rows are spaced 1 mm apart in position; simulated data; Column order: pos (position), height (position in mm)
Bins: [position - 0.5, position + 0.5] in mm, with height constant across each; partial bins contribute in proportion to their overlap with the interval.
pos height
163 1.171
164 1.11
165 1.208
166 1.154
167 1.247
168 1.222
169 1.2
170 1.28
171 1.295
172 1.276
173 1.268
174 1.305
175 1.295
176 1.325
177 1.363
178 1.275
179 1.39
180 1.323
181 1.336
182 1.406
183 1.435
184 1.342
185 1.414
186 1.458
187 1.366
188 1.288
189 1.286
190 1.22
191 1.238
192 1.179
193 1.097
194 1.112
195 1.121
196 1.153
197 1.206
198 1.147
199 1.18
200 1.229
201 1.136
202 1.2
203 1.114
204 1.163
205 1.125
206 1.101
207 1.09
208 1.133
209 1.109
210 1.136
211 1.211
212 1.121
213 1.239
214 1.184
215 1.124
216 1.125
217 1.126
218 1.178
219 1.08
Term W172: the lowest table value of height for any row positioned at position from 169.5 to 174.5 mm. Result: 1.268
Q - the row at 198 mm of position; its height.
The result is 1.147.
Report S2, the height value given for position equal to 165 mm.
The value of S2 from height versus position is 1.208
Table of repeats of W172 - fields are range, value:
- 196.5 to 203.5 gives 1.114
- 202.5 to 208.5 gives 1.09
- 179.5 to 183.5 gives 1.323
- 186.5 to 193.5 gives 1.097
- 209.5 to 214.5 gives 1.121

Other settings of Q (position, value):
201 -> 1.136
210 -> 1.136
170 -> 1.28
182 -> 1.406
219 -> 1.08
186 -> 1.458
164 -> 1.11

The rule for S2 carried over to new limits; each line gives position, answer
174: 1.305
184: 1.342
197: 1.206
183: 1.435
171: 1.295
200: 1.229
